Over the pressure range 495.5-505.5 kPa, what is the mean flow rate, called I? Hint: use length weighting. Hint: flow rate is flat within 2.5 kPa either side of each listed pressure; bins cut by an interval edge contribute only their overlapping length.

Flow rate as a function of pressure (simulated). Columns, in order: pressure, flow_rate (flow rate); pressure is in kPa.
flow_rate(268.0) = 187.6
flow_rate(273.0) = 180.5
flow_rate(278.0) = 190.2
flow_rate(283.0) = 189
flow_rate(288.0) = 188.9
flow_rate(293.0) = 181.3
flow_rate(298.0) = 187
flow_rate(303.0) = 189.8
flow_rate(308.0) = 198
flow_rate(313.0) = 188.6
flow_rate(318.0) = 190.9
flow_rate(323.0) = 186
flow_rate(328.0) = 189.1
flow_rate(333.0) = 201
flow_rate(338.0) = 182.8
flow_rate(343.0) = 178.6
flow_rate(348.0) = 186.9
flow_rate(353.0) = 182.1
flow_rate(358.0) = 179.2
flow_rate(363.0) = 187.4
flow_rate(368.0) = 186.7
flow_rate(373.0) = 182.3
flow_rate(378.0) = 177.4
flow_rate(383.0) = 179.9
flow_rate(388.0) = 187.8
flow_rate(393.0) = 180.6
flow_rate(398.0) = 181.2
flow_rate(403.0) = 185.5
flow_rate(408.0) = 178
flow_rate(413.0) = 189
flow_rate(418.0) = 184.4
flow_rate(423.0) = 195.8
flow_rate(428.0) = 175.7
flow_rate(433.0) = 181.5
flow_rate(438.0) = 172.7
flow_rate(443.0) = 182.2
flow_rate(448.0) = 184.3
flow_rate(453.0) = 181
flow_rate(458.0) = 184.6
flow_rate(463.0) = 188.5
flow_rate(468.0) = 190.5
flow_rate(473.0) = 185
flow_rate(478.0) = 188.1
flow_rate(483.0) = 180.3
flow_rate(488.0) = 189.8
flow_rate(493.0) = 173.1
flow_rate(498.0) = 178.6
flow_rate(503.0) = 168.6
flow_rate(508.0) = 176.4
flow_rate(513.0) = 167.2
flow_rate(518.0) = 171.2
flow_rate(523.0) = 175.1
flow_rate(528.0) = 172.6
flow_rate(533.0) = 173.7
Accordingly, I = 174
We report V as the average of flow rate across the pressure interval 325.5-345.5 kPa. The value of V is 188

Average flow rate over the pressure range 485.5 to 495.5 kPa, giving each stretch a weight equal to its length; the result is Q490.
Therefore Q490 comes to 181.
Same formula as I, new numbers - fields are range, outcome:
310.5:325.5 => 188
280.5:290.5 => 189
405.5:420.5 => 184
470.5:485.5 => 184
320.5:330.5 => 188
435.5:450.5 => 180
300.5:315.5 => 192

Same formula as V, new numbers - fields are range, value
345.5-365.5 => 184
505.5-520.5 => 172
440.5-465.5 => 184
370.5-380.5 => 180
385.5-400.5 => 183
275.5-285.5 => 190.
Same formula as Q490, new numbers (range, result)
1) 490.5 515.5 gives 173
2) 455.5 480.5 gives 187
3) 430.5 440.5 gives 177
